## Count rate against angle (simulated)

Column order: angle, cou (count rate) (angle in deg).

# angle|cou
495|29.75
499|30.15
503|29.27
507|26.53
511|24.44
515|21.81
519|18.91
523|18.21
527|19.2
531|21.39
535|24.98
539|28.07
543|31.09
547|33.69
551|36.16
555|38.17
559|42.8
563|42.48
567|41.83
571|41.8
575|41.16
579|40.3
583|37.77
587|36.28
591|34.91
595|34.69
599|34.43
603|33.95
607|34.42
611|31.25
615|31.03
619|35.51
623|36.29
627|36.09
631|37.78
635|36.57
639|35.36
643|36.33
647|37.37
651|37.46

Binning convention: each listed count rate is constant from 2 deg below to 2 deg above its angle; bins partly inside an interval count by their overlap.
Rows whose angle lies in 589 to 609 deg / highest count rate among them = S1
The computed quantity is 34.91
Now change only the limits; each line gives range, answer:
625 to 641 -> 37.78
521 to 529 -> 19.2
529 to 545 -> 31.09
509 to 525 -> 24.44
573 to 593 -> 41.16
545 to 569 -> 42.8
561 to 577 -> 42.48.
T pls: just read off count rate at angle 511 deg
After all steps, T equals 24.44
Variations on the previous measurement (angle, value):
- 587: 36.28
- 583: 37.77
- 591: 34.91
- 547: 33.69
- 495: 29.75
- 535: 24.98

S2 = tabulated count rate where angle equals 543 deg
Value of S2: 31.09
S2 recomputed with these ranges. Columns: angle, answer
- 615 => 31.03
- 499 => 30.15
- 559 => 42.8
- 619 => 35.51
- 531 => 21.39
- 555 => 38.17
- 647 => 37.37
